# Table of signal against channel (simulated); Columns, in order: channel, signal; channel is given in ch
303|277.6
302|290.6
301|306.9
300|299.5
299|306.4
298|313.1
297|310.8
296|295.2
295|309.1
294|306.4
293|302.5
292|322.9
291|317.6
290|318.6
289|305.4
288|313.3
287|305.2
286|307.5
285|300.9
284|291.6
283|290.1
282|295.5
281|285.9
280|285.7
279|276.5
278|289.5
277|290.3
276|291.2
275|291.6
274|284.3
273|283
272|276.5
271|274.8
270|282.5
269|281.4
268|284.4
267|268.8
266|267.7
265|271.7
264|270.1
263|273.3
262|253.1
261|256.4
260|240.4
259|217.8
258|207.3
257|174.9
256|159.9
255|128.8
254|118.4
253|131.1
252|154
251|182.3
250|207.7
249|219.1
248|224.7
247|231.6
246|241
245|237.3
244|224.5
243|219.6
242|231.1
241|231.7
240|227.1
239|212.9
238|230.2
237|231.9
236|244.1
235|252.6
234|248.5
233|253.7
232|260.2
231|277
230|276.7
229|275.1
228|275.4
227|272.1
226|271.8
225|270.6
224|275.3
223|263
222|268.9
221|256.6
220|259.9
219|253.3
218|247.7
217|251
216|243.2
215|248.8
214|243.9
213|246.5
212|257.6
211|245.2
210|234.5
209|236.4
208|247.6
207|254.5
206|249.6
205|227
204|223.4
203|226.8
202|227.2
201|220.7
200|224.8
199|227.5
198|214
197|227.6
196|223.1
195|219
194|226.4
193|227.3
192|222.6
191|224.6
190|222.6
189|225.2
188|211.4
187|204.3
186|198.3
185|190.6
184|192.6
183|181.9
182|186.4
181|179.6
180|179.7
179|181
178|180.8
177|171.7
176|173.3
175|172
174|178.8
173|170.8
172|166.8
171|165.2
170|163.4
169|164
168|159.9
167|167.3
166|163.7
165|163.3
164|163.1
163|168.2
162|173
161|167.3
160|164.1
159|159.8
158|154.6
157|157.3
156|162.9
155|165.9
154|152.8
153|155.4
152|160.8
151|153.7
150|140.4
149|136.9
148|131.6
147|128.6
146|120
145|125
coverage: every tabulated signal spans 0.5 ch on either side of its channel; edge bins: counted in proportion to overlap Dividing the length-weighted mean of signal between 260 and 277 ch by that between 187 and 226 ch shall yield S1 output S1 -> 1.15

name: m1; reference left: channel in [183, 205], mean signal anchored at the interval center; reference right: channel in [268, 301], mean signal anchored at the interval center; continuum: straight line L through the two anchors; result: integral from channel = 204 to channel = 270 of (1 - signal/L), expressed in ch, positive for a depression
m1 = 3.9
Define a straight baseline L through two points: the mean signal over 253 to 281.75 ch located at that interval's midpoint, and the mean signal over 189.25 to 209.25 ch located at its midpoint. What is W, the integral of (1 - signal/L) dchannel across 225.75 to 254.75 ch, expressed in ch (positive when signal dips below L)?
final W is 1.6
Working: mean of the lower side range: 228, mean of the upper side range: 251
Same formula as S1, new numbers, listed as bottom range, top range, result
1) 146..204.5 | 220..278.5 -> 1.33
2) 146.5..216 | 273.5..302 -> 1.55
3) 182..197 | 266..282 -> 1.34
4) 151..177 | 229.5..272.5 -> 1.41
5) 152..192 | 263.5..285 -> 1.60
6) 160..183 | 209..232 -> 1.52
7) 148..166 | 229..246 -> 1.53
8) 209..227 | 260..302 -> 1.14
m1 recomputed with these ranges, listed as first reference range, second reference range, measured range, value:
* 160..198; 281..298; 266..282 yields 0.3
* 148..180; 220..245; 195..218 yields -1.9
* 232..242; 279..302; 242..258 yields 3.8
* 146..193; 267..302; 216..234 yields -2.4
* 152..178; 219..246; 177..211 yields -2.1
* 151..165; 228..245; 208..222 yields -1.7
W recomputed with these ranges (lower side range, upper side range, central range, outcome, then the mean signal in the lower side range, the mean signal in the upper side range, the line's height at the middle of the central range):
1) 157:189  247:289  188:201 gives -2.1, 175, 252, 193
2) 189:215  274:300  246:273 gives 5.1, 232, 301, 278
